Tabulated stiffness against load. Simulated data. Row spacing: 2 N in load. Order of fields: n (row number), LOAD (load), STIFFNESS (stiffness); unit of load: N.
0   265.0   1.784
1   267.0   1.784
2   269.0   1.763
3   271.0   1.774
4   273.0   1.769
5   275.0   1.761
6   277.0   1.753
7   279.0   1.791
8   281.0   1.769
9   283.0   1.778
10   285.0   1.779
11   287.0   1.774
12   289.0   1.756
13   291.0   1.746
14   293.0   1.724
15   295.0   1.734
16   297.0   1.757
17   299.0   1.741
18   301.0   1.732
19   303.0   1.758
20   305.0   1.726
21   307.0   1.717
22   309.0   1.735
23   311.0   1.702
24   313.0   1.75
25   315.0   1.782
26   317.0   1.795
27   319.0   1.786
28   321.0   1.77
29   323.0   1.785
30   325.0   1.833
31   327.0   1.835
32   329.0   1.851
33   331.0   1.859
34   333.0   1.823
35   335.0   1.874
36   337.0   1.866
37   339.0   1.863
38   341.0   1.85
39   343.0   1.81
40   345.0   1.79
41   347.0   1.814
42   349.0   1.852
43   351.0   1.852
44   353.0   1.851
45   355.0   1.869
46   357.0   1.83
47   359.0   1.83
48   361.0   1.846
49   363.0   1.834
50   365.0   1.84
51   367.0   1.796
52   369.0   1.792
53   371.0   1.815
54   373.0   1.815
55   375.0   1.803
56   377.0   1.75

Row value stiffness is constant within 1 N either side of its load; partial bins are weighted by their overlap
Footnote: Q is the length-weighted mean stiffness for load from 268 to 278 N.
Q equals 1.76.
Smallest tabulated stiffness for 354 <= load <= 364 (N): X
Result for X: 1.83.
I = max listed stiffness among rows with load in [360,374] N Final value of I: 1.846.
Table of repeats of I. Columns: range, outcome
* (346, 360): 1.869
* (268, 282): 1.791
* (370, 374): 1.815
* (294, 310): 1.758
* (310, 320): 1.795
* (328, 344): 1.874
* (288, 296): 1.756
